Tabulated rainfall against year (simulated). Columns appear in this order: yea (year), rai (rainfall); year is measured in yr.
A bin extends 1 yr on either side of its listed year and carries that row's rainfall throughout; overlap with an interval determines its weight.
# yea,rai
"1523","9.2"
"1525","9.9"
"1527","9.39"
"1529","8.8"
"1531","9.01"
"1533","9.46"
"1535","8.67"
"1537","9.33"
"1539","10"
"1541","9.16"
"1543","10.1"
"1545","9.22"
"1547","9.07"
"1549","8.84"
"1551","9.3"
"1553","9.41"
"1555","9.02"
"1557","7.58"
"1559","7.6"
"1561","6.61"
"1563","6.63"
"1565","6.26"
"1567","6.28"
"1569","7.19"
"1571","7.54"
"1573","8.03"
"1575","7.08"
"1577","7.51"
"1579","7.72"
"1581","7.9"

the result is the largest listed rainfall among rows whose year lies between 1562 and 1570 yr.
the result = 7.19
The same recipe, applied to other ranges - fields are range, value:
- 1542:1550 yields 10.1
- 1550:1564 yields 9.41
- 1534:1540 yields 10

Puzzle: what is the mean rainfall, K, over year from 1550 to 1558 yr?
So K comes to 8.83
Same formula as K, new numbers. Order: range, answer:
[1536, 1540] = 9.66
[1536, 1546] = 9.56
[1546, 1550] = 8.96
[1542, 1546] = 9.66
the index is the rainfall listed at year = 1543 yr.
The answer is 10.1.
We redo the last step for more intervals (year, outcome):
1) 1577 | 7.51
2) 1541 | 9.16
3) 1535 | 8.67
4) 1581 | 7.9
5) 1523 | 9.2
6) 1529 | 8.8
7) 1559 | 7.6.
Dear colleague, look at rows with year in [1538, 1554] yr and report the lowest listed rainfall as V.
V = 8.84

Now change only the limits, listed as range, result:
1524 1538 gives 8.67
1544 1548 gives 9.07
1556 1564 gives 6.61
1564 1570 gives 6.26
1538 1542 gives 9.16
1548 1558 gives 7.58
